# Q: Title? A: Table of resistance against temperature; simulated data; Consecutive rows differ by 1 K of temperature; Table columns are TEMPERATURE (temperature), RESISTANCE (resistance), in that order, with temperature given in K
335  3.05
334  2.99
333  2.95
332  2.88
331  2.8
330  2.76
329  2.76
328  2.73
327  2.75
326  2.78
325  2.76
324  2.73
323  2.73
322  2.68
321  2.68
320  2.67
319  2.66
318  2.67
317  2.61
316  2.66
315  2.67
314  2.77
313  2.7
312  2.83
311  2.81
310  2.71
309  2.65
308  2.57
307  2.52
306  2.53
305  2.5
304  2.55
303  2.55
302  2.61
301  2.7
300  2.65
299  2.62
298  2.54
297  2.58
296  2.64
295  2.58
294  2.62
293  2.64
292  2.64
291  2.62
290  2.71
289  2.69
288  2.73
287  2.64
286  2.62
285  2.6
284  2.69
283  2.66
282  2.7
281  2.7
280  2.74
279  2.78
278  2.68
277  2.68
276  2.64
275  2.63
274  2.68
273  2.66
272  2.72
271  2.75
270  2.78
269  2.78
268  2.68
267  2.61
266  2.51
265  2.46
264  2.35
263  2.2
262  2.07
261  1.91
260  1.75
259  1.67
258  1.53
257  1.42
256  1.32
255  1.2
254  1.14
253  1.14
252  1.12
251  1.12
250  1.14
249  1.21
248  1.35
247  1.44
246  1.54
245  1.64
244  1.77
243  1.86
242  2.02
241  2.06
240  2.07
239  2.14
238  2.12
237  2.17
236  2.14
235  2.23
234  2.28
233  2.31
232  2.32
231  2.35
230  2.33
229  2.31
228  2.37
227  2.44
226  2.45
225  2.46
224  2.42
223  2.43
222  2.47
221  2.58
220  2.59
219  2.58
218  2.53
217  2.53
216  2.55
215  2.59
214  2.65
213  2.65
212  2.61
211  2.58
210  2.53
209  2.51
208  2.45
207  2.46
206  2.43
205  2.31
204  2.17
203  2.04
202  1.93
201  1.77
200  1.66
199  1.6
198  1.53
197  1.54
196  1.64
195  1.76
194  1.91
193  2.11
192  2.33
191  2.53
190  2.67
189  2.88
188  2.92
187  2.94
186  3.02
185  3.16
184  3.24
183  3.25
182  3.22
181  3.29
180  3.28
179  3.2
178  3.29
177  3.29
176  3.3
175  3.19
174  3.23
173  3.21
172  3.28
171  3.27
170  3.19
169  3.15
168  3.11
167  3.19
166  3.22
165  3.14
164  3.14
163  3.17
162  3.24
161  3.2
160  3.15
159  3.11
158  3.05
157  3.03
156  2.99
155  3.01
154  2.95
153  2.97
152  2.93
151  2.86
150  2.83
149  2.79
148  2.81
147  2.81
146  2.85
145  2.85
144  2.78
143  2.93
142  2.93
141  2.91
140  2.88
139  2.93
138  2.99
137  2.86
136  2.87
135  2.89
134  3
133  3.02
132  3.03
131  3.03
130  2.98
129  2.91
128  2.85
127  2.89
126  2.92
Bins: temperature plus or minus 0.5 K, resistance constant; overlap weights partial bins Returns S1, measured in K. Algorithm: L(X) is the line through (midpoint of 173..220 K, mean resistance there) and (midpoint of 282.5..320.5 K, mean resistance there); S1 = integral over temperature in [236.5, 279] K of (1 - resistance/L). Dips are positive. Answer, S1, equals 9.9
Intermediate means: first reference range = 2.57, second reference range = 2.64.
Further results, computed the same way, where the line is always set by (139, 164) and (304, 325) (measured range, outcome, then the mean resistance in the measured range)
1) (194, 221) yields 5.86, 2.24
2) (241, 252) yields 5.02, 1.52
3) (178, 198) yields 1.61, 2.67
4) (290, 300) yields 0.32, 2.62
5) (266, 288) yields 0.41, 2.68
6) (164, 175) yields -1.00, 3.2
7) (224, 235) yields 1.80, 2.36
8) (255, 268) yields 3.68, 1.98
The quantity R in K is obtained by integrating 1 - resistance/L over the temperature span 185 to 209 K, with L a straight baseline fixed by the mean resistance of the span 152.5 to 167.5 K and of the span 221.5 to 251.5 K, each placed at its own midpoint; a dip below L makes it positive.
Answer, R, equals 3.4 K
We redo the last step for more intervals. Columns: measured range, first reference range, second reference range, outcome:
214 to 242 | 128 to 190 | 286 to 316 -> 4.79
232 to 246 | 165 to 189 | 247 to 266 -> -0.81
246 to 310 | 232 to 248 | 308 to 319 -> 1.56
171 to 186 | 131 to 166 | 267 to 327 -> -1.69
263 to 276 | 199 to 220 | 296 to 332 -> -0.39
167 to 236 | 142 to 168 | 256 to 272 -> 2.41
